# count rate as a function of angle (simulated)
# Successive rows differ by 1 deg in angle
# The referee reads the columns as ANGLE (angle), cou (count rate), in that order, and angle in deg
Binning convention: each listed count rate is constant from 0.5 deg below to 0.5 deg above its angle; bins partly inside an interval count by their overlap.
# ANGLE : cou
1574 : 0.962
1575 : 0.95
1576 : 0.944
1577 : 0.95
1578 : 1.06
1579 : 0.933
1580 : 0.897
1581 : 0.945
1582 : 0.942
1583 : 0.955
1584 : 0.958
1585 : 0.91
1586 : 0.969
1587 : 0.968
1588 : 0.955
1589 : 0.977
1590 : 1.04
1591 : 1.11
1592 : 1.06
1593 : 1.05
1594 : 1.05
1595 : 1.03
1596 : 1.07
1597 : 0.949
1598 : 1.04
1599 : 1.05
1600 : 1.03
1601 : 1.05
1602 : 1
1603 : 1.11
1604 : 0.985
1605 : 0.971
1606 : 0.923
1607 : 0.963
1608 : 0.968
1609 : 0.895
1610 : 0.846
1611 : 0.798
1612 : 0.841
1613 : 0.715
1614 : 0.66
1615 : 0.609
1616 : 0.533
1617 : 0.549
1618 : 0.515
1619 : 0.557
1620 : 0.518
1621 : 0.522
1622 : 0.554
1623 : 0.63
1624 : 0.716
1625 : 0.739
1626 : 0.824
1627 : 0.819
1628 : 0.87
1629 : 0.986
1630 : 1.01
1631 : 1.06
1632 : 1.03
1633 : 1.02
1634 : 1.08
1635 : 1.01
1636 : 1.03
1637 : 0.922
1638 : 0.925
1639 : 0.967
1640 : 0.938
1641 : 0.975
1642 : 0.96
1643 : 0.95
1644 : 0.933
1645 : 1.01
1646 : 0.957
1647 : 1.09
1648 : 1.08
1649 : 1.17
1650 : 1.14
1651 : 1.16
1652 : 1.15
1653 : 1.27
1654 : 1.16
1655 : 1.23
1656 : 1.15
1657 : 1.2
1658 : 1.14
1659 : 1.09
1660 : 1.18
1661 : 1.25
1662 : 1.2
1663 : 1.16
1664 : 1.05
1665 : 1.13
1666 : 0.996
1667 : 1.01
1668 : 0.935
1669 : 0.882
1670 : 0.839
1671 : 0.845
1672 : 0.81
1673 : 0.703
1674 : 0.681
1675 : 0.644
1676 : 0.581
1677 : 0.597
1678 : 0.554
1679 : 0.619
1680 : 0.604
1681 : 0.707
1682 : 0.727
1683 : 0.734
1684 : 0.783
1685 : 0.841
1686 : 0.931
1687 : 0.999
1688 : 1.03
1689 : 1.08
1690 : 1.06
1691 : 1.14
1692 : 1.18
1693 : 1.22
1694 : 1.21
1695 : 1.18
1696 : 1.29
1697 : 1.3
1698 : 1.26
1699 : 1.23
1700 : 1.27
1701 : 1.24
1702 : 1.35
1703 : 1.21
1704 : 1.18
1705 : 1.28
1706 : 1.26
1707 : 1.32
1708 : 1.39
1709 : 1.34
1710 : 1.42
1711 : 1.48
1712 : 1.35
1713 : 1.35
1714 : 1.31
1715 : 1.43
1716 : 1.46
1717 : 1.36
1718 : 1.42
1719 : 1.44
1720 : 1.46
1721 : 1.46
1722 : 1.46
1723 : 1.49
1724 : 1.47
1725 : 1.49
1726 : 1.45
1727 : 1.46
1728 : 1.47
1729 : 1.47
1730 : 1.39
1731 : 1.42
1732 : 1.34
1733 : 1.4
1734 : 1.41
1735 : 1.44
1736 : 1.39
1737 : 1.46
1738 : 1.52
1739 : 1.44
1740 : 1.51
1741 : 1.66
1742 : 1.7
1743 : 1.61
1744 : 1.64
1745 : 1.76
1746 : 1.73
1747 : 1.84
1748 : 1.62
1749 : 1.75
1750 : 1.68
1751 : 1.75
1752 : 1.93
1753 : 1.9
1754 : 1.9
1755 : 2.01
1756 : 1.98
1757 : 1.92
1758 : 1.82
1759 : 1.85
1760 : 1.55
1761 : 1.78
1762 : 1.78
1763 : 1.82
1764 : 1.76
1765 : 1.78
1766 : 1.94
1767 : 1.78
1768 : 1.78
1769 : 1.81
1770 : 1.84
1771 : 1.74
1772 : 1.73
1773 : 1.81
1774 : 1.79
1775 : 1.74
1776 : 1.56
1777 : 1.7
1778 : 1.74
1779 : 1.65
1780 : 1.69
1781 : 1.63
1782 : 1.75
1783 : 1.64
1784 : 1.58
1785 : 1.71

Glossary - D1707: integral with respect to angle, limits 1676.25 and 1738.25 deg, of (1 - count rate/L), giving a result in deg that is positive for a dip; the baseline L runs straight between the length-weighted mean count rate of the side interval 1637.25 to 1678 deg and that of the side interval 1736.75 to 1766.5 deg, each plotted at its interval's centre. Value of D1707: 7.8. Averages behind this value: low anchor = 0.997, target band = 1.23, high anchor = 1.75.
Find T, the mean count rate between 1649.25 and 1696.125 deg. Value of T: 0.979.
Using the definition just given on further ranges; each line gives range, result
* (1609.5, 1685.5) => 0.89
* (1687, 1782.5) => 1.53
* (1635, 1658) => 1.06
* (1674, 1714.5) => 1.08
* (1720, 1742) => 1.46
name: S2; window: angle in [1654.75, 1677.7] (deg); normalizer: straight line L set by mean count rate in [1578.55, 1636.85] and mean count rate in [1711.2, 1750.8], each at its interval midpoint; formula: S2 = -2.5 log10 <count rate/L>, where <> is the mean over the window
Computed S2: 0.22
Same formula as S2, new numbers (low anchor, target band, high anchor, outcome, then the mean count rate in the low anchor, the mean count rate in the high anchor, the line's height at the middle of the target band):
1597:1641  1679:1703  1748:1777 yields 0.259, 0.858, 1.8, 1.33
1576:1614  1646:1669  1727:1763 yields 0.116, 0.968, 1.65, 1.25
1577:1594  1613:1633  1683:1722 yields 0.418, 0.984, 1.25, 1.07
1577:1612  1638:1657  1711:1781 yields 0.131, 0.981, 1.63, 1.21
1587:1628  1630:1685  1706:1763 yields 0.164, 0.857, 1.56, 1.14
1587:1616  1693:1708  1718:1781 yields 0.131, 0.948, 1.65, 1.42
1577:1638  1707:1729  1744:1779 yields 0.081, 0.897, 1.79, 1.53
